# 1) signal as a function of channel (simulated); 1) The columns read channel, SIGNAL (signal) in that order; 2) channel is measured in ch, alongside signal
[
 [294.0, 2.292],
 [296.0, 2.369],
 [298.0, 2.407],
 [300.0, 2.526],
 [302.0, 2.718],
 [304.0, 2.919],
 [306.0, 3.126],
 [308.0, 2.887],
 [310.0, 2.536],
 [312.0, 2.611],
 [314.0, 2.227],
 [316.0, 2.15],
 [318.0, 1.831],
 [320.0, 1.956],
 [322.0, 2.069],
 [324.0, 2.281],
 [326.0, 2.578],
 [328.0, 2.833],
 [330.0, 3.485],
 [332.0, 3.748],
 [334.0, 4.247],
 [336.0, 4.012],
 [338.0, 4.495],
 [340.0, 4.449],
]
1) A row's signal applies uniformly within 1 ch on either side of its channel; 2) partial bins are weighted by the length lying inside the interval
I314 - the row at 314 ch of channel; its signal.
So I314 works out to 2.227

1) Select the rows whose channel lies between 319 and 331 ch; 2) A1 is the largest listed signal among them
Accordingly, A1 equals 3.485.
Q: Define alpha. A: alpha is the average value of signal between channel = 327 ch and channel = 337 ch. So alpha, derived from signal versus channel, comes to 3.67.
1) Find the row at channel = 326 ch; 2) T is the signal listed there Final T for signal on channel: 2.578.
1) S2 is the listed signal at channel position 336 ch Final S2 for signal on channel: 4.012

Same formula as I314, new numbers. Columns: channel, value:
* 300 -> 2.526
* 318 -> 1.831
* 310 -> 2.536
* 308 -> 2.887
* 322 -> 2.069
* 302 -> 2.718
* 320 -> 1.956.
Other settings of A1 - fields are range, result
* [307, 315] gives 2.887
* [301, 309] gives 3.126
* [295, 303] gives 2.718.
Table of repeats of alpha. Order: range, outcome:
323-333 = 2.99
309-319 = 2.27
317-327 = 2.14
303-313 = 2.82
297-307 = 2.74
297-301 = 2.47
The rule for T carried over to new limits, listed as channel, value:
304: 2.919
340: 4.449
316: 2.15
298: 2.407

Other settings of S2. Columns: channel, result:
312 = 2.611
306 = 3.126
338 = 4.495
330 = 3.485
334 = 4.247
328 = 2.833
